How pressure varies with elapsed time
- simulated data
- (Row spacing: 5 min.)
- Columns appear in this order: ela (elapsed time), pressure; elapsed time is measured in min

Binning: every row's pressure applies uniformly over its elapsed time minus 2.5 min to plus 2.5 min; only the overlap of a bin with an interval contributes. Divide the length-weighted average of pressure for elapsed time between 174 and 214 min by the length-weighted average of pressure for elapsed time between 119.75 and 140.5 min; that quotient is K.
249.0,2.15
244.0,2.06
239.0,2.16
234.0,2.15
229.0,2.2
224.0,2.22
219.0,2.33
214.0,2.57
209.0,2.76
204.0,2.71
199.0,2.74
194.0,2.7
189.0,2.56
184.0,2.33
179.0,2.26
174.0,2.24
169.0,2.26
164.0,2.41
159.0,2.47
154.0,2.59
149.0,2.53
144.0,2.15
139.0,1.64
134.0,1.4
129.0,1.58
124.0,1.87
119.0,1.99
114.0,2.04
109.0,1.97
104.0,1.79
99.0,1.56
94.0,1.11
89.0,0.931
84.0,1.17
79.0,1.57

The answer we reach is 1.5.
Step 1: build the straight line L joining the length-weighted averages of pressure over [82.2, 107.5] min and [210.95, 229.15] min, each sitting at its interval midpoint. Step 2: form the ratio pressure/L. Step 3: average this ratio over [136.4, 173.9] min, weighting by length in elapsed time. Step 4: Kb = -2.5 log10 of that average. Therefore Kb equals -0.24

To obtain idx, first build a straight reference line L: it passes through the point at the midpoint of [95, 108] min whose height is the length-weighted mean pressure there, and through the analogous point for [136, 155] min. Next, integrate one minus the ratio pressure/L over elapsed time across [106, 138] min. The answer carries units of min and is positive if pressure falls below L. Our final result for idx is 1.3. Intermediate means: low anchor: 1.64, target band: 1.8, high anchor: 2.18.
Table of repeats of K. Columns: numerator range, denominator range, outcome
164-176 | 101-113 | 1.21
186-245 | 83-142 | 1.52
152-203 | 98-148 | 1.35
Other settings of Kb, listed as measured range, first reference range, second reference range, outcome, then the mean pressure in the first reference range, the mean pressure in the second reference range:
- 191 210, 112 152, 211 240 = -0.24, 1.91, 2.29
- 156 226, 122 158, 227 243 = -0.19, 1.99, 2.16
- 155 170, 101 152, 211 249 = -0.19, 1.9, 2.24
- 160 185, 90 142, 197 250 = -0.13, 1.68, 2.37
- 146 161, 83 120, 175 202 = -0.18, 1.57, 2.51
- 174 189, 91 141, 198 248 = -0.11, 1.69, 2.37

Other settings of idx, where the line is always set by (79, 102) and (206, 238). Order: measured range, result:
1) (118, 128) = -2.3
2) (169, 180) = -1.6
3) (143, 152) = -3.4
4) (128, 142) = 0.6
